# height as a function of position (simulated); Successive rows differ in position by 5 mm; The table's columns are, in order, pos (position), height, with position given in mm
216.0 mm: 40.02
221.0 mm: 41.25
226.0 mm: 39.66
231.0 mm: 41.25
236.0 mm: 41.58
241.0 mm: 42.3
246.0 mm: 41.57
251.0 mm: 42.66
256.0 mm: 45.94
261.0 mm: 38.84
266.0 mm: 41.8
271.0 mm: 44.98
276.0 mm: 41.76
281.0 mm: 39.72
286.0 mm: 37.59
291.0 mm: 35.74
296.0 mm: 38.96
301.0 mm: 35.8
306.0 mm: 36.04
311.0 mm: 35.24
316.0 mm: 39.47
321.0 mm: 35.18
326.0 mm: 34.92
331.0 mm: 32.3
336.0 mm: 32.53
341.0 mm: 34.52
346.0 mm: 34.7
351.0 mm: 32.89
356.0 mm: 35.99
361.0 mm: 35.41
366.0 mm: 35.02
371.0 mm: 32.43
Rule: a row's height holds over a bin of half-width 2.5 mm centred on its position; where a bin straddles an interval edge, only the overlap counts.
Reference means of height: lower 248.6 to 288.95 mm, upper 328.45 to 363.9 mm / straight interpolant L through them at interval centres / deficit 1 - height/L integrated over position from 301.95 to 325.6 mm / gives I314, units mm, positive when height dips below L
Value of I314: 0.6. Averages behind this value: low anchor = 41.6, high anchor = 34.1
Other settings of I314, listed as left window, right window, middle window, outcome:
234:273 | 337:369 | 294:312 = 0.93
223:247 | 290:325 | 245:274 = -2.19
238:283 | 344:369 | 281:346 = 3.90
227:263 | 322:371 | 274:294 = 0.19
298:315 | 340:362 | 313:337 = 0.33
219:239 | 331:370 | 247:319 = -3.06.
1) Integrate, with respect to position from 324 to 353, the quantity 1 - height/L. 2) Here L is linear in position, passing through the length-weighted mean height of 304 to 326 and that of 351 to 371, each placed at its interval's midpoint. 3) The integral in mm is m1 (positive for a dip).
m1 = 1.54 mm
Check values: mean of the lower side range 36.3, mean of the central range 33.6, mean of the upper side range 34.8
